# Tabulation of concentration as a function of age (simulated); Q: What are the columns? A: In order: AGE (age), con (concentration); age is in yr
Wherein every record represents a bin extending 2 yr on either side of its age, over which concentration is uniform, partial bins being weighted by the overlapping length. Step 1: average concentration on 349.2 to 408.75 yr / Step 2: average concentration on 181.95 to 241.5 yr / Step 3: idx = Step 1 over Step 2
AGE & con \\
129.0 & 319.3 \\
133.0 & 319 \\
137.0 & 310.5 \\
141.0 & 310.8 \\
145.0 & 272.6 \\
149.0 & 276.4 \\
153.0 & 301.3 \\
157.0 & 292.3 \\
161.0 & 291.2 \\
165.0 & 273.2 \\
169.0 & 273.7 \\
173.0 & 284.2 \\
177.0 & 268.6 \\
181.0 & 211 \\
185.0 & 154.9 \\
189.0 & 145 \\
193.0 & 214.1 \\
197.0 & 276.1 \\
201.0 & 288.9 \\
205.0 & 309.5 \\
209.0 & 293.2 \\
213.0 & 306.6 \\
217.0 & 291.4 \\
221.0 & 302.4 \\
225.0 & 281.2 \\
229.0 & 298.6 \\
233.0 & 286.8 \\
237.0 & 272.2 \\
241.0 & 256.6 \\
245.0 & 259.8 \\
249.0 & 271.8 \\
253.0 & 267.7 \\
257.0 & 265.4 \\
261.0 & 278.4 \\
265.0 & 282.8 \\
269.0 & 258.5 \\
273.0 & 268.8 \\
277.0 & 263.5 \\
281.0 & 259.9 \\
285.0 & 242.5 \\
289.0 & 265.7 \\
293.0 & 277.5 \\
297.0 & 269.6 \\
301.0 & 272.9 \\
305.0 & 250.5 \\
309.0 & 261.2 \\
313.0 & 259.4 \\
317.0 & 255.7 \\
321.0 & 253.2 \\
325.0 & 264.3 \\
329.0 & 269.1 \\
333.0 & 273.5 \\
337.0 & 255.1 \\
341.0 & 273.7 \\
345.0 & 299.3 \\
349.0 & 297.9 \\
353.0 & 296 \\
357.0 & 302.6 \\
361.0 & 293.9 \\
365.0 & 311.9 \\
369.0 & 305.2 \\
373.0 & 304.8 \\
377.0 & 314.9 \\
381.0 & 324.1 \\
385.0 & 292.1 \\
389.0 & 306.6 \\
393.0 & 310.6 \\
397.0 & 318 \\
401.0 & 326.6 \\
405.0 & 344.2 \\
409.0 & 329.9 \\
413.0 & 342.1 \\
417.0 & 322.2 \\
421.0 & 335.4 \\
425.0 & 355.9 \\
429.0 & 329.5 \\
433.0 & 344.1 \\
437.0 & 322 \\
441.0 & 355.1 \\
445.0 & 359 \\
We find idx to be 1.18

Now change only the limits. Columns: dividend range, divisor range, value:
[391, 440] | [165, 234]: 1.26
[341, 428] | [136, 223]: 1.17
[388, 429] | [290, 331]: 1.25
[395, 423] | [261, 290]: 1.25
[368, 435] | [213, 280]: 1.17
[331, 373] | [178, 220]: 1.16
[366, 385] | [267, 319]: 1.18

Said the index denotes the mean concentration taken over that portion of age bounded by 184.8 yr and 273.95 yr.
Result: 269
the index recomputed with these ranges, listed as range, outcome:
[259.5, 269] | 276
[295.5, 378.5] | 280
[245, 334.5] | 265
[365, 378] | 308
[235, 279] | 268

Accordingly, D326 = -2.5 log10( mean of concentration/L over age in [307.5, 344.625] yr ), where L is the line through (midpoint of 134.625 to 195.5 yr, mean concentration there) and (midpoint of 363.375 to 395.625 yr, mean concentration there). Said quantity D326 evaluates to 0.12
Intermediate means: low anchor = 259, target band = 264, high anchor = 309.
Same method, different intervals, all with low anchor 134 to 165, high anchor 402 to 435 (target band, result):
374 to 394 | 0.08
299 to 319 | 0.22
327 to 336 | 0.20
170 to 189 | 0.31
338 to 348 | 0.14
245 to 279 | 0.16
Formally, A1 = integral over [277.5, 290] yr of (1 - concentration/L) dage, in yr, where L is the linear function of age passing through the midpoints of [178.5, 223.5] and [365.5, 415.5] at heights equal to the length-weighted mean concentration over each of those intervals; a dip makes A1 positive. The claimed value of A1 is 1.2 yr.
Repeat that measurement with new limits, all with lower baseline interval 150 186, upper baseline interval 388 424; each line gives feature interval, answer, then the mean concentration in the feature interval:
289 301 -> 1.0 yr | 272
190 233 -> -1.0 yr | 283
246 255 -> 0.6 yr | 269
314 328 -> 2.1 yr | 259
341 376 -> 1.6 yr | 300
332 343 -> 1.5 yr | 267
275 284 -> 1.1 yr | 260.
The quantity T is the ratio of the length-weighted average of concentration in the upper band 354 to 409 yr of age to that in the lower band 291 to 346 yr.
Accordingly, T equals 1.17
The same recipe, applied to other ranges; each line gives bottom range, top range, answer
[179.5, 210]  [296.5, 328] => 1.11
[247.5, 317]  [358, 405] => 1.17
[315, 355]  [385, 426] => 1.19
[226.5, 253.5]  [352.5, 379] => 1.11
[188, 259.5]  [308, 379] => 1.04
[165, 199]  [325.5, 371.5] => 1.25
